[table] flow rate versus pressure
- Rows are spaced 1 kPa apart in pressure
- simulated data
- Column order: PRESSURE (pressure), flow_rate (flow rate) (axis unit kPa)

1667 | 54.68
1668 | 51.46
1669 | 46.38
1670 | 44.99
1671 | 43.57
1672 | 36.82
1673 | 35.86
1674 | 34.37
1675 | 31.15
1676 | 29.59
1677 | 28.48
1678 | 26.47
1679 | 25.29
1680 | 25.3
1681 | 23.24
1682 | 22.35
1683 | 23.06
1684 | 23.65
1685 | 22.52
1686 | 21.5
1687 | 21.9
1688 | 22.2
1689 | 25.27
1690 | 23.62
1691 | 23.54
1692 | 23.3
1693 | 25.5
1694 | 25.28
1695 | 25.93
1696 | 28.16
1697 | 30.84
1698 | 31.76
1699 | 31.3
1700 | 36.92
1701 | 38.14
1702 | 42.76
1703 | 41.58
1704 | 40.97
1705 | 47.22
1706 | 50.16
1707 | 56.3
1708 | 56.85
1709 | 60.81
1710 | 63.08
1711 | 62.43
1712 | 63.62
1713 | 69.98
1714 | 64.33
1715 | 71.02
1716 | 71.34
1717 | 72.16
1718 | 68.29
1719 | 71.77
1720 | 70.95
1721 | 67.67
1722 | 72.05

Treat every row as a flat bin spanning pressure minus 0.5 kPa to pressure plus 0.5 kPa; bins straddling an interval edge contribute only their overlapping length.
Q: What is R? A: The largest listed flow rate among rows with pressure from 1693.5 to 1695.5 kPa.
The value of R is 25.93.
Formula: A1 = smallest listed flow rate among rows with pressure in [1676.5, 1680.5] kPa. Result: 25.29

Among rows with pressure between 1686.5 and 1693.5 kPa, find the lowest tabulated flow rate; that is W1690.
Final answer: 21.9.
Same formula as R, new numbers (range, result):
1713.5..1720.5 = 72.16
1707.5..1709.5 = 60.81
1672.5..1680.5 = 35.86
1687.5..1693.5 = 25.5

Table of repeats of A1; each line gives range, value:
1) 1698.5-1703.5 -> 31.3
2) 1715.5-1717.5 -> 71.34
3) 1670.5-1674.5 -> 34.37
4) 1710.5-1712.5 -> 62.43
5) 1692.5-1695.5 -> 25.28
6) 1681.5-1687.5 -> 21.5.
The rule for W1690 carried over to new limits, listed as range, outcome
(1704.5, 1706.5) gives 47.22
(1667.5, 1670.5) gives 44.99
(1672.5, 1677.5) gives 28.48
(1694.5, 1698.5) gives 25.93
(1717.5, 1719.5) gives 68.29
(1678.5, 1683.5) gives 22.35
